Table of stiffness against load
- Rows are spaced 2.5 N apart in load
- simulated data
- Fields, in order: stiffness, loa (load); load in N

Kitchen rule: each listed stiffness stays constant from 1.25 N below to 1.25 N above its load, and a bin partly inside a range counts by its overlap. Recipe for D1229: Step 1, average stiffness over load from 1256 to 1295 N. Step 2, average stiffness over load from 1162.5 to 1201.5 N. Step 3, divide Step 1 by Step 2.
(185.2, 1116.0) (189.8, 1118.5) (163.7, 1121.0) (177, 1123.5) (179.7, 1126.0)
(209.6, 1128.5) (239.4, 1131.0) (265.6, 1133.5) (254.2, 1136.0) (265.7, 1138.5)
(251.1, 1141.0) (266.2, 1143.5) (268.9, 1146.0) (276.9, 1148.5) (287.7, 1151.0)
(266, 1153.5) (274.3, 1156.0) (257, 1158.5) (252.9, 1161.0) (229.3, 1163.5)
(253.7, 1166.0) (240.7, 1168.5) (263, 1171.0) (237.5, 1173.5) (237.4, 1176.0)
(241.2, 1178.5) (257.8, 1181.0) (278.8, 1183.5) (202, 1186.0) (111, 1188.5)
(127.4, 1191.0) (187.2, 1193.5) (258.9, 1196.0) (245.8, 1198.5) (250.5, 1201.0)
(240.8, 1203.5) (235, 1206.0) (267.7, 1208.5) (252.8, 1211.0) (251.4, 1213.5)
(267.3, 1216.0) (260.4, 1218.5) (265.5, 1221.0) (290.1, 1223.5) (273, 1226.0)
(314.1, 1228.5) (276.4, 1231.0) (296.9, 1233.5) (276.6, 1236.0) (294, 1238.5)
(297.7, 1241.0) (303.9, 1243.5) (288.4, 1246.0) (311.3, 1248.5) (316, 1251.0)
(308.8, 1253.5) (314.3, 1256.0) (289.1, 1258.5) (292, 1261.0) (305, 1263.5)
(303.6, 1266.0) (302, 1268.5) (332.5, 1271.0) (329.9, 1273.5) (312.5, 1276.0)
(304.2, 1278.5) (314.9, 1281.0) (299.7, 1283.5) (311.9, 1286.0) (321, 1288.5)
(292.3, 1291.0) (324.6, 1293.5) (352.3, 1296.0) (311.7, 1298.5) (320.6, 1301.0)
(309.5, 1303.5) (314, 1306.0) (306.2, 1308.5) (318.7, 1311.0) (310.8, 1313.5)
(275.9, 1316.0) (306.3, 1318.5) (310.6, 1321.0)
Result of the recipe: 1.4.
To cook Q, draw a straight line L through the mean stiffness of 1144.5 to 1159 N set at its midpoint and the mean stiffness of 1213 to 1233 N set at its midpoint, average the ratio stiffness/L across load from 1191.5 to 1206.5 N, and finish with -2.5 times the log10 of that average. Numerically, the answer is 0.19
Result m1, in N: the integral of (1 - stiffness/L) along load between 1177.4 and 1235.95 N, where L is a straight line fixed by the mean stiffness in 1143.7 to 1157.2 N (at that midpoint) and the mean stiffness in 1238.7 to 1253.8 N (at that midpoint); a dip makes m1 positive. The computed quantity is 9.11 N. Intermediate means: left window 274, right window 303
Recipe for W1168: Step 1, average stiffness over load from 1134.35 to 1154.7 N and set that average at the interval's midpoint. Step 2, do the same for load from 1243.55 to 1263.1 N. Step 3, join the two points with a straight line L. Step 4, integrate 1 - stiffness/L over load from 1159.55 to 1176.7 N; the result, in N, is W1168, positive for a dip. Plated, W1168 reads 1.8 N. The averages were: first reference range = 267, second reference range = 303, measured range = 245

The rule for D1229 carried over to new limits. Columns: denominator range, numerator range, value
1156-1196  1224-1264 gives 1.30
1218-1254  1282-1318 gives 1.07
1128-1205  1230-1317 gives 1.27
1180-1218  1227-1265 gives 1.30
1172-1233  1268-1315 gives 1.29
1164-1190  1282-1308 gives 1.36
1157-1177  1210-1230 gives 1.10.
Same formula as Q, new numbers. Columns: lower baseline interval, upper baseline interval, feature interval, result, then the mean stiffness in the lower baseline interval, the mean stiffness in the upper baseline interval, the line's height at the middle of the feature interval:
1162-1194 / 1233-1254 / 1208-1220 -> 0.02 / 222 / 299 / 264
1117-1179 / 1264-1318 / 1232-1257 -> -0.04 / 242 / 313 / 290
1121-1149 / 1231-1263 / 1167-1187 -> 0.06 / 237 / 298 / 260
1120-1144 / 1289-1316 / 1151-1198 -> 0.06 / 227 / 314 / 249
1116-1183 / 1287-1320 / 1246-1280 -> -0.05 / 242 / 313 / 294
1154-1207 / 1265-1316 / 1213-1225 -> -0.03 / 233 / 314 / 261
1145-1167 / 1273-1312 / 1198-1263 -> 0.04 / 263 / 315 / 291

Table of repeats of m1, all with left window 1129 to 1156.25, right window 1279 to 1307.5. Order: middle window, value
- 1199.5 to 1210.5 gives 1.4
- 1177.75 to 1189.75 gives 2.6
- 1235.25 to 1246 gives 0.1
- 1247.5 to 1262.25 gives -0.2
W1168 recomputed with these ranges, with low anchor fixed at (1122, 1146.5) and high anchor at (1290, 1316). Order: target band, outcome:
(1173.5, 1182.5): 0.4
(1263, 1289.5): -0.9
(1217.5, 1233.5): -0.2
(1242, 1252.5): -0.6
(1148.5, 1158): -1.2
